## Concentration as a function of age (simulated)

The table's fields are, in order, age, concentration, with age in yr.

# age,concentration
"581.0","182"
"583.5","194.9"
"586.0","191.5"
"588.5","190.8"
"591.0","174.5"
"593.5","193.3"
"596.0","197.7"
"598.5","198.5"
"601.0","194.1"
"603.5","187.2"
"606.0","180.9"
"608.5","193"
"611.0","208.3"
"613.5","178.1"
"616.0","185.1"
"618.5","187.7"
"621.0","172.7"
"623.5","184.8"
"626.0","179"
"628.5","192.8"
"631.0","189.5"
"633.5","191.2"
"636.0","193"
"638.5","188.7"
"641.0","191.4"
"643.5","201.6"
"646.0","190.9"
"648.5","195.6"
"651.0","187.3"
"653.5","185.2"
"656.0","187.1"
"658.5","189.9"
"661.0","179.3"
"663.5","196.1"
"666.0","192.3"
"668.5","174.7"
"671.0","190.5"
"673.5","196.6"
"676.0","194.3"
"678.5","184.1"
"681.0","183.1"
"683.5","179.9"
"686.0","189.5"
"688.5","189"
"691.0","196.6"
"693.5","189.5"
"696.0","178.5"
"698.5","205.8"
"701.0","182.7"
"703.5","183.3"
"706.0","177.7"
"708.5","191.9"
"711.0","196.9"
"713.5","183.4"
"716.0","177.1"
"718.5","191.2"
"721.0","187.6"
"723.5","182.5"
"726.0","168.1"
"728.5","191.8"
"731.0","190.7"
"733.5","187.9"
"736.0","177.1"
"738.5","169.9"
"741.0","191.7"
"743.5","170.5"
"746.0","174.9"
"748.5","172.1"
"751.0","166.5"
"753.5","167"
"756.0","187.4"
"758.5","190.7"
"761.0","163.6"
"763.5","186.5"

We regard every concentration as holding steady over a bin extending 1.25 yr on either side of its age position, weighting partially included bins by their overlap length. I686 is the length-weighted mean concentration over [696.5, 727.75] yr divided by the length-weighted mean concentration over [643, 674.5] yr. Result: 0.98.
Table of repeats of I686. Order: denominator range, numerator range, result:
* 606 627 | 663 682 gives 1.02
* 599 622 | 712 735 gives 0.98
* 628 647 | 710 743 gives 0.96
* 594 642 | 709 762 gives 0.95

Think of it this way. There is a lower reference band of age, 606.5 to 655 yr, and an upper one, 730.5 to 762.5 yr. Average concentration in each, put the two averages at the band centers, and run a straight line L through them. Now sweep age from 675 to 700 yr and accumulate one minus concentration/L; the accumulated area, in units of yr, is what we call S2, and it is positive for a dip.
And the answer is -0.8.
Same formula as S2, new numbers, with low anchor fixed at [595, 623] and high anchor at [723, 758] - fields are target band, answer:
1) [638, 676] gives -1.0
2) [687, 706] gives -0.7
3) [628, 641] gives -0.3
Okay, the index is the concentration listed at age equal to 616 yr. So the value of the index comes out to 185.1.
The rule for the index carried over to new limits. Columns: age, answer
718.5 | 191.2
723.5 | 182.5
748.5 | 172.1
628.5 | 192.8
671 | 190.5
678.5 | 184.1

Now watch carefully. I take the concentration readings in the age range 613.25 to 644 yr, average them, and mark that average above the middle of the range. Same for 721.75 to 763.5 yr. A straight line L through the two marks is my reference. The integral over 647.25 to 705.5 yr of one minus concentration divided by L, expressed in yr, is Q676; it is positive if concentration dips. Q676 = -1.43 yr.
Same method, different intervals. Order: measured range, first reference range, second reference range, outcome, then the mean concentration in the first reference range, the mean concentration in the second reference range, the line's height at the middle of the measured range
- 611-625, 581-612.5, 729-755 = 0.4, 192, 177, 189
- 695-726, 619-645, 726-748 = -0.5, 188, 181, 183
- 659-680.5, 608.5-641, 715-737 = -0.3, 188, 184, 186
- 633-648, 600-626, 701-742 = -0.6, 187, 184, 186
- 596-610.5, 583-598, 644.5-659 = -0.1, 191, 190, 190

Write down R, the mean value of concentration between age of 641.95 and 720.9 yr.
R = 188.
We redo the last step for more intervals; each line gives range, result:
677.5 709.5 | 187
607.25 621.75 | 188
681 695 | 188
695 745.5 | 184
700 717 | 185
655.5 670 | 187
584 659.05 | 189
